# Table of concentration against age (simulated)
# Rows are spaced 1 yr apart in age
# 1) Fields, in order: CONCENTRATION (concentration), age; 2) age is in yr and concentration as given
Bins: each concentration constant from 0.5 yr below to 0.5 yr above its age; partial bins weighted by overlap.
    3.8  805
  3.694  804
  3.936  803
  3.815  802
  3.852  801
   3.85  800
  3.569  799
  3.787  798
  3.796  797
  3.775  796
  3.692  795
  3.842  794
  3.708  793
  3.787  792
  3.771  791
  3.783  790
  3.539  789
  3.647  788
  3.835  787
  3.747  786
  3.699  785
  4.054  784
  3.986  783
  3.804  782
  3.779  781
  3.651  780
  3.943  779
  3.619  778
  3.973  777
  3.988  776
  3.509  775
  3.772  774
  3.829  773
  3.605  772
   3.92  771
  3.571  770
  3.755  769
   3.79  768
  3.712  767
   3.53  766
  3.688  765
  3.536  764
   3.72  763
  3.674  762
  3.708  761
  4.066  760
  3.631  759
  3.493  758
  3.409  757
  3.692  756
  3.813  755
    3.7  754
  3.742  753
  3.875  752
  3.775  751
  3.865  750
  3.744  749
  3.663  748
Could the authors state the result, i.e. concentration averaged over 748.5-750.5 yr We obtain 3.8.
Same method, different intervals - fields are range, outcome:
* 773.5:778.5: 3.77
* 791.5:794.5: 3.78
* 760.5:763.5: 3.7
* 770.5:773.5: 3.78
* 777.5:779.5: 3.78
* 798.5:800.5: 3.71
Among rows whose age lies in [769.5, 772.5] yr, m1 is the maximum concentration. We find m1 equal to 3.92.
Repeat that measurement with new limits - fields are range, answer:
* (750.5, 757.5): 3.875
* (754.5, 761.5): 4.066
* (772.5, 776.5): 3.988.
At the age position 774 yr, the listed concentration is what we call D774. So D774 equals 3.772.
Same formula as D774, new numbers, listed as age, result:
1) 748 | 3.663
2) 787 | 3.835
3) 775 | 3.509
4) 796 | 3.775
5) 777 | 3.973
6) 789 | 3.539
